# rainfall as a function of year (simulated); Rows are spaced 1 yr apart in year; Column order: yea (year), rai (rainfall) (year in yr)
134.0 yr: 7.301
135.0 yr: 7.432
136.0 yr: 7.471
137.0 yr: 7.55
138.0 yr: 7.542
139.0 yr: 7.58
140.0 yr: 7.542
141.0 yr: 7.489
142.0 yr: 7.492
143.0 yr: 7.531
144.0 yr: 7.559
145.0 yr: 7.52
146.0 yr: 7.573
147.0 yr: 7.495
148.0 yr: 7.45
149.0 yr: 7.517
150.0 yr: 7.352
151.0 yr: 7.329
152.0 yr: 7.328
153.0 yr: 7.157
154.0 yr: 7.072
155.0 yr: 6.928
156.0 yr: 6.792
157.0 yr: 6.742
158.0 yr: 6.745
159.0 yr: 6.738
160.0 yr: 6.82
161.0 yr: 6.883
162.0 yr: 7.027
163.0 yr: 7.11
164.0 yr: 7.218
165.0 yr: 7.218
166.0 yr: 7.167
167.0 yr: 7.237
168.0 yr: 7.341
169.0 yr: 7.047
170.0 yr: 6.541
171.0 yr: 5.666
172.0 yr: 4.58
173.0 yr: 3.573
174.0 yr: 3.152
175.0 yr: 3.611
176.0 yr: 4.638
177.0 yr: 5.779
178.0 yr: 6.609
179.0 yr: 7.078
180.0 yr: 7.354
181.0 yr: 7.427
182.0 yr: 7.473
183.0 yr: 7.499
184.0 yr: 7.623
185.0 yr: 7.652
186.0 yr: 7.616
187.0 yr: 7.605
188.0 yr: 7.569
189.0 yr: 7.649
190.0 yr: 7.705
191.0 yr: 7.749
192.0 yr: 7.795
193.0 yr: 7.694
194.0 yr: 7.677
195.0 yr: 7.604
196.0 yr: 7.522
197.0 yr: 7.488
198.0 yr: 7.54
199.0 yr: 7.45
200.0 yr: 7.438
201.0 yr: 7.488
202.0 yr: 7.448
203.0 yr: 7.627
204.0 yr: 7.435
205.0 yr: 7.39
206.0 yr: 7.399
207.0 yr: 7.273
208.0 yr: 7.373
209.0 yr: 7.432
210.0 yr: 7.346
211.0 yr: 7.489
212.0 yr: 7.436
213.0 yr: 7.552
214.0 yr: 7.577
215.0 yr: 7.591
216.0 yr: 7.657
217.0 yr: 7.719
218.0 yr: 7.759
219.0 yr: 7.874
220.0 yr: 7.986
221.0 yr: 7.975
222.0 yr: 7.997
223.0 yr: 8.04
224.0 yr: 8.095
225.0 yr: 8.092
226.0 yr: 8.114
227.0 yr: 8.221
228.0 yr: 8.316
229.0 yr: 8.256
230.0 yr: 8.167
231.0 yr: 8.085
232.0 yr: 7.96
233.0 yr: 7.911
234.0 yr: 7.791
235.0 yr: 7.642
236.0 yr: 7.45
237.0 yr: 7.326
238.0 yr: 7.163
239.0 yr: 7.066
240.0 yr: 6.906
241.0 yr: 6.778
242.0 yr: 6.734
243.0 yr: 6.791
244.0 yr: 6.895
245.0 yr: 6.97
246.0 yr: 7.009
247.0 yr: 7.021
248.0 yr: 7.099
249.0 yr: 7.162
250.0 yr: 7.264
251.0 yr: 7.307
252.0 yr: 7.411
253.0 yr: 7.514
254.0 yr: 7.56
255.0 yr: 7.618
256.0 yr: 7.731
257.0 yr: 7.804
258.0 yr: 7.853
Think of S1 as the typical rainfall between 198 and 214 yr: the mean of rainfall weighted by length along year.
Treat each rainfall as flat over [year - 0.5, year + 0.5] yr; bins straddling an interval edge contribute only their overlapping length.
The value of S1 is 7.45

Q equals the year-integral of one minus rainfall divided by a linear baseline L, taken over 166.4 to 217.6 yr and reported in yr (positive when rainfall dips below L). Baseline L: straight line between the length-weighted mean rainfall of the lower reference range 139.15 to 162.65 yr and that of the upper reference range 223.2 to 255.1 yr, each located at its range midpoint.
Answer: 2.2 yr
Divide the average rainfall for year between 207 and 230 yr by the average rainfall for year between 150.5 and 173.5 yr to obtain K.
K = 1.16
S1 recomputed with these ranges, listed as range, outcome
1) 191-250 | 7.55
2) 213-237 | 7.9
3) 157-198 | 6.82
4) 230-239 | 7.66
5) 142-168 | 7.19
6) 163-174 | 6.25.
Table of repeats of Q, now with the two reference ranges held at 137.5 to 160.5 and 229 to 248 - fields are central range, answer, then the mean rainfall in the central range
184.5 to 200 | -0.7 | 7.62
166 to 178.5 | 3.0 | 5.55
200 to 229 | -1.5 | 7.71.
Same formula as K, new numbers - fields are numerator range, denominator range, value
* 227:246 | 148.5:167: 1.06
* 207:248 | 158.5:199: 1.11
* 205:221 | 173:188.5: 1.17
